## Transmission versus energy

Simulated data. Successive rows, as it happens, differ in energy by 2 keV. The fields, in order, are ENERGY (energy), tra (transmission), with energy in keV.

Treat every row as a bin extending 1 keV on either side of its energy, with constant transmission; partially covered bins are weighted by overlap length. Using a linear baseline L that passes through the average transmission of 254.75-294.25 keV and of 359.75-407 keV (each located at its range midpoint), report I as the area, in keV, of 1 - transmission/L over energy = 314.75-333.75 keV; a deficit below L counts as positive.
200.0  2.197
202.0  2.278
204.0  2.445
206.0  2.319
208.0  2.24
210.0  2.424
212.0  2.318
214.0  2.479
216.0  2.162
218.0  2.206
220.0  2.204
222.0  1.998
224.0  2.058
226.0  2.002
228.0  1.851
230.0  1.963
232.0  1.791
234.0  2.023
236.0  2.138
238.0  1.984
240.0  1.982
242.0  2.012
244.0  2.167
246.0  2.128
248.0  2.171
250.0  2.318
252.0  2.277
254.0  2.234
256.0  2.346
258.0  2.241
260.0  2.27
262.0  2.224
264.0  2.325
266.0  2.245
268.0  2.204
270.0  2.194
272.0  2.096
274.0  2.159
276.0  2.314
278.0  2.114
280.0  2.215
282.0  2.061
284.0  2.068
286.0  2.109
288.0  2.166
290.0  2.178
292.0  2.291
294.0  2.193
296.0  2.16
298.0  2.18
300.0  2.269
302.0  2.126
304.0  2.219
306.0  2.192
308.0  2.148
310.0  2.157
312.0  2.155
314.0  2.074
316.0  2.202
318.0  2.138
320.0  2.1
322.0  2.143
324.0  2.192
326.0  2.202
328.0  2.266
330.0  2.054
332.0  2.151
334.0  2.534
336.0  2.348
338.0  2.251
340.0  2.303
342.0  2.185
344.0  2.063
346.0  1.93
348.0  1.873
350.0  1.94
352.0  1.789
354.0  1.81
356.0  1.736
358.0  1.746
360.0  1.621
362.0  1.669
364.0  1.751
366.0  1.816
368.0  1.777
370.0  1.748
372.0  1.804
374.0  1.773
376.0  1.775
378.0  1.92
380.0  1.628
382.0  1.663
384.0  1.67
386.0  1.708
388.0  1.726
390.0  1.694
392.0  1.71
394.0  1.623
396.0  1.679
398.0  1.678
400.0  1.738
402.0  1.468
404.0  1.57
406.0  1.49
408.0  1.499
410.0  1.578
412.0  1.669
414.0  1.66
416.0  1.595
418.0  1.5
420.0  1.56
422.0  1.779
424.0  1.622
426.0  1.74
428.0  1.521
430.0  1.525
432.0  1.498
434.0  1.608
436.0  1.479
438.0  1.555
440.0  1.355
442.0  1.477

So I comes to -2.0 keV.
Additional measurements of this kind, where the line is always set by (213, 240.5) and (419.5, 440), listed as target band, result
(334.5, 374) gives -3.3 keV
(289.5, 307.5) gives -2.9 keV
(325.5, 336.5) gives -2.7 keV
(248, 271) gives -3.2 keV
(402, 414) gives 0.5 keV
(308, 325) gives -2.7 keV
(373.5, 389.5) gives -0.4 keV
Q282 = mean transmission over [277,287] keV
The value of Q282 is 2.11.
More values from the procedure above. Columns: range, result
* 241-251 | 2.16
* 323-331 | 2.18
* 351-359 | 1.77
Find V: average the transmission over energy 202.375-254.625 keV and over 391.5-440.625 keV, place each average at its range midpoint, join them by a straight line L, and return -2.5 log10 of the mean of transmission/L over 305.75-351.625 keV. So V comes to -0.16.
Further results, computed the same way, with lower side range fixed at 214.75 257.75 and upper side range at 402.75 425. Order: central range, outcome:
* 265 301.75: -0.11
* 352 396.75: -0.02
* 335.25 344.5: -0.23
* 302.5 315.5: -0.14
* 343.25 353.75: -0.08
